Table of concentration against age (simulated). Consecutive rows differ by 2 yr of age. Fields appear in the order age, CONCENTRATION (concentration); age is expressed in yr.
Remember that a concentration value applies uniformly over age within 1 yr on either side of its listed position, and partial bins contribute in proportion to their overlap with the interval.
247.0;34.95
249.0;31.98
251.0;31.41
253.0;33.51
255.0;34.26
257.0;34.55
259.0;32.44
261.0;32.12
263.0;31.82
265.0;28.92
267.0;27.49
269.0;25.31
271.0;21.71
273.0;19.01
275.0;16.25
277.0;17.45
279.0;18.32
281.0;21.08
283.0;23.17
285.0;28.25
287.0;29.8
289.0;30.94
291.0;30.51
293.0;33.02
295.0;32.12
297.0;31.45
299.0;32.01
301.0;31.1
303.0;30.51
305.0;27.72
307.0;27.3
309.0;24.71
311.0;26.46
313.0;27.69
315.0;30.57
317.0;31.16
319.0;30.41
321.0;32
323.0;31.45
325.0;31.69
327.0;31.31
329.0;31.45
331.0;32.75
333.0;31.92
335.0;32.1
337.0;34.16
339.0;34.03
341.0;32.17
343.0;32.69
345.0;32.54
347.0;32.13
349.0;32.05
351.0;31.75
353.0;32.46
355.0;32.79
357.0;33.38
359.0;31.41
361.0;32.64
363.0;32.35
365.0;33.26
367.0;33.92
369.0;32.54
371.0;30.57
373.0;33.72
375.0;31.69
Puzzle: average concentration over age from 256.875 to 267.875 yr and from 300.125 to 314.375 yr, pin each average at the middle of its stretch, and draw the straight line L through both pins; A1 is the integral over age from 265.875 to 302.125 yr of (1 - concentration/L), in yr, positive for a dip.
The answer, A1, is 4.11 yr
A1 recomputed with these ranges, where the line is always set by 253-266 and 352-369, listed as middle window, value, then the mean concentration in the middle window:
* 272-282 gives 4.33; 18.4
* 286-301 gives 0.54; 31.4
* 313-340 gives 0.73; 31.8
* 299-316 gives 2.15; 28.5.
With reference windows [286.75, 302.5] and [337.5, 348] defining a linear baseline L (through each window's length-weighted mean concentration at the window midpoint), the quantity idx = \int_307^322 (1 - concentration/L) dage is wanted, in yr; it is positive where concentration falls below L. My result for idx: 1.5 yr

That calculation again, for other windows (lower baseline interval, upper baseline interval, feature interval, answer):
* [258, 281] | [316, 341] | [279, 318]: -0.7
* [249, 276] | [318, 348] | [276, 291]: 2.6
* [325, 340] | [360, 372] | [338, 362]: 0.0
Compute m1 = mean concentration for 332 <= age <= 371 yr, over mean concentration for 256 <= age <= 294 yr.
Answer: 1.23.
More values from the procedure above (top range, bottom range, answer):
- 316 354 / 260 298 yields 1.22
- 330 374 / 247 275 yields 1.11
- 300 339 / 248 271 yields 0.99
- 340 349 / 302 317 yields 1.15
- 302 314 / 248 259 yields 0.83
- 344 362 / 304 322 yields 1.13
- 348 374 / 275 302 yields 1.20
